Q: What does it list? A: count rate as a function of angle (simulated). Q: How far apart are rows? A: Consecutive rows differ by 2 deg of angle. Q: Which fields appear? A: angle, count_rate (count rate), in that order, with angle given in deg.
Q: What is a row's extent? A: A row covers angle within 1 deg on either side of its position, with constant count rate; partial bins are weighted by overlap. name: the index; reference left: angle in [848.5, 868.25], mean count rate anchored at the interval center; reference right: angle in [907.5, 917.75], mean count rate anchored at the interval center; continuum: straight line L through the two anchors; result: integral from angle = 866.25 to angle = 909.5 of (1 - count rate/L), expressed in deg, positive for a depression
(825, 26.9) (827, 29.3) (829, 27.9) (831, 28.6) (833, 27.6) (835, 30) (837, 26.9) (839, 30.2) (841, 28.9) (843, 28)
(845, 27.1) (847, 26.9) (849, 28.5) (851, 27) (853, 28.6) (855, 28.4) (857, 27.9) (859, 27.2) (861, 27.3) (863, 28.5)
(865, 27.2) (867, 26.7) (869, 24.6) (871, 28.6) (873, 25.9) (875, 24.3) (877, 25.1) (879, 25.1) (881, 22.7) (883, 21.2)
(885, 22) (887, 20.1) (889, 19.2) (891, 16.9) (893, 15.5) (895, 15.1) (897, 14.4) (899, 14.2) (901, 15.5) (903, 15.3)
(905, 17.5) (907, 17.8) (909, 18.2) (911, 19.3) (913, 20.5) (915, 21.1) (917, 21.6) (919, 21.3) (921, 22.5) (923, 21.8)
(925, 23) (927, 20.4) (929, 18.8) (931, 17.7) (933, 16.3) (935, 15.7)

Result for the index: 6.3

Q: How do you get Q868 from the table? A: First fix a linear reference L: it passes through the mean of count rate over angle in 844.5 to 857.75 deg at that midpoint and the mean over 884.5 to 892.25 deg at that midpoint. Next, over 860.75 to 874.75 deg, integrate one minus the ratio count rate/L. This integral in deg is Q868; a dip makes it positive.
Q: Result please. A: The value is -1.7 deg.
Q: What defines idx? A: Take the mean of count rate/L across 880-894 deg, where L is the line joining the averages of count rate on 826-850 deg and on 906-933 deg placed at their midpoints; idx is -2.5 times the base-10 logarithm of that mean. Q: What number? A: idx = 0.192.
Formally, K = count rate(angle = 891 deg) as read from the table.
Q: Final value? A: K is 16.9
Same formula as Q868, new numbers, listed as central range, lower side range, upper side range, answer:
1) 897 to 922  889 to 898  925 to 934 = -1.9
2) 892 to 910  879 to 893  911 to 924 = 4.2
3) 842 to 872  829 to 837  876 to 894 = -3.2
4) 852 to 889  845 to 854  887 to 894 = -4.9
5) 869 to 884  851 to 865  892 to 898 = -2.3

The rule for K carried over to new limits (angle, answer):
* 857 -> 27.9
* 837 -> 26.9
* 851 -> 27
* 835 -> 30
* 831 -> 28.6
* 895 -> 15.1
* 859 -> 27.2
